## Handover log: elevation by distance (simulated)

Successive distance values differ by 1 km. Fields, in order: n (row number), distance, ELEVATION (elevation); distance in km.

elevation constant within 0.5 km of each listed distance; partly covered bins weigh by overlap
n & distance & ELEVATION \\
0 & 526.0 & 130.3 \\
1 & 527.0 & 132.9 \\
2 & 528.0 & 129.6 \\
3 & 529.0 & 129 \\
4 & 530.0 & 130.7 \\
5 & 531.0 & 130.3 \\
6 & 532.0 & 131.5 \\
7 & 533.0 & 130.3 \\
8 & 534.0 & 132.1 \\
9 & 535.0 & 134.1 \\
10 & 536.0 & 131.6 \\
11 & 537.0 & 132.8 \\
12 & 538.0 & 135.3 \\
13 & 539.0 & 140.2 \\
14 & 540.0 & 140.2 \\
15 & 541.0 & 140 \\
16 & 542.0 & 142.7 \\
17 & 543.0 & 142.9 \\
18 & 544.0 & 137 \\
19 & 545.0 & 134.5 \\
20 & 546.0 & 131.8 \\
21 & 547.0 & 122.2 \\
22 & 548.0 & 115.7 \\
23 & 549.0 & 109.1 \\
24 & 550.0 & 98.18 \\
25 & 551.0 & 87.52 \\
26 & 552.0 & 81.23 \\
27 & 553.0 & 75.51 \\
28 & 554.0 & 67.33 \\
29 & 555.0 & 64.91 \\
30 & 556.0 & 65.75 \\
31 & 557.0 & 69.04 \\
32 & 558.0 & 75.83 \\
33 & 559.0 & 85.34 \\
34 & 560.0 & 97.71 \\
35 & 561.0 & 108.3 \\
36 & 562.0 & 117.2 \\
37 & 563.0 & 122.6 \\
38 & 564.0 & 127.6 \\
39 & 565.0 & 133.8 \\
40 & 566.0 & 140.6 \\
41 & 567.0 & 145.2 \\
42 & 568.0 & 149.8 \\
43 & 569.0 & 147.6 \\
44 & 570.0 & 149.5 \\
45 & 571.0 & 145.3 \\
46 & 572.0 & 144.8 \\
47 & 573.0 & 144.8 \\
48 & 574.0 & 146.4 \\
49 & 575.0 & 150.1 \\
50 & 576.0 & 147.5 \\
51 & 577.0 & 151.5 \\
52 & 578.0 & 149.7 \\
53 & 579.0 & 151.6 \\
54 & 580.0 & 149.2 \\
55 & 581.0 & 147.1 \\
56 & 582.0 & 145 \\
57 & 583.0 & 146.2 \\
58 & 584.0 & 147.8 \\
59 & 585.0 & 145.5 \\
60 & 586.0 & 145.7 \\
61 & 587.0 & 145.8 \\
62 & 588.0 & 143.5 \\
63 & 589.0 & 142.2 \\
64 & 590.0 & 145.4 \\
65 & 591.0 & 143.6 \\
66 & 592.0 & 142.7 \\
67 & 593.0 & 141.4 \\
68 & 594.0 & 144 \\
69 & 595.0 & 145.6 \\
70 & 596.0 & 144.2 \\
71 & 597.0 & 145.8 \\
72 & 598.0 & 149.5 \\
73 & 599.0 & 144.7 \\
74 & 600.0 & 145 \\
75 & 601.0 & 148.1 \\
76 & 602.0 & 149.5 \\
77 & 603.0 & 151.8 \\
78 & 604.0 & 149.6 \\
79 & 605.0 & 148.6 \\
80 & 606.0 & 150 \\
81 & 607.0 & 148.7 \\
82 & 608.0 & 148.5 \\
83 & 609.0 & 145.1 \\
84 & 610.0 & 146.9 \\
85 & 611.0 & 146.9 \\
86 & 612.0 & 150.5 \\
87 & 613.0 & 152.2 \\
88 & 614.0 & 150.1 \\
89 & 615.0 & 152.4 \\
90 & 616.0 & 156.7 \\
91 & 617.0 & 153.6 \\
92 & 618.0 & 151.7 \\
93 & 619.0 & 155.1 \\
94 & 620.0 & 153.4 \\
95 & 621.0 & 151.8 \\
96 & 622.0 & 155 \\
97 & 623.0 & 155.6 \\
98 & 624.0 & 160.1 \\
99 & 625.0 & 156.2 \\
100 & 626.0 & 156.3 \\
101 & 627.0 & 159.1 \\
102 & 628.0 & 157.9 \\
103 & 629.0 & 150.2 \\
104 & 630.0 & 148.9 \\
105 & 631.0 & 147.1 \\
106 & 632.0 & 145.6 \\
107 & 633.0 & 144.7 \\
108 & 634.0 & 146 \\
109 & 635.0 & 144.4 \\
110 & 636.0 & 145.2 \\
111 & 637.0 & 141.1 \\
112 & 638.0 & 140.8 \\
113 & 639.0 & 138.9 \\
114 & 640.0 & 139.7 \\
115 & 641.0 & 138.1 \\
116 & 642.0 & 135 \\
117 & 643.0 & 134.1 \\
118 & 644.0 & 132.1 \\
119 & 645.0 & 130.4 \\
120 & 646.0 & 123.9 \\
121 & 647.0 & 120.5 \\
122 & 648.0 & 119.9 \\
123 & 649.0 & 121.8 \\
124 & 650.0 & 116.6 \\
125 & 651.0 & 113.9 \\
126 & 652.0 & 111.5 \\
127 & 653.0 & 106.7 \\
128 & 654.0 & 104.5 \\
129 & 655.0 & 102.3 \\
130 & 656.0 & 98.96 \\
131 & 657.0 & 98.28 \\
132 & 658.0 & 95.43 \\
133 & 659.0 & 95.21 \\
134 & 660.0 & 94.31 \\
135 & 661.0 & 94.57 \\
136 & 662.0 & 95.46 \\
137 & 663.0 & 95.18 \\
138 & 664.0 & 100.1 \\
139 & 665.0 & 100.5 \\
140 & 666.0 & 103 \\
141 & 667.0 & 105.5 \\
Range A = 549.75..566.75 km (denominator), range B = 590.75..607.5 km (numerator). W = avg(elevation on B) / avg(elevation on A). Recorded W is 1.5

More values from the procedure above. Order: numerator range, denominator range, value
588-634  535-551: 1.16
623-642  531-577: 1.21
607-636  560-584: 1.07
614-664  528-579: 1.07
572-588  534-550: 1.12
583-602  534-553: 1.17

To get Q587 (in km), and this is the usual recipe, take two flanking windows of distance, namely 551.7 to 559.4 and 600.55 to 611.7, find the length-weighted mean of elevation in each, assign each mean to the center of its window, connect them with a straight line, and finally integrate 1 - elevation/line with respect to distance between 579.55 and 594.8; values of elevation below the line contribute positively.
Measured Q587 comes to -3.2 km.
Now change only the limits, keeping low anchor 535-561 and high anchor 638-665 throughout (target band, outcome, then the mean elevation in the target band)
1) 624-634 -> -3.4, 152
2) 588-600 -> -3.5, 144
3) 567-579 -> -4.1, 148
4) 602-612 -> -3.3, 149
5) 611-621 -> -3.6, 153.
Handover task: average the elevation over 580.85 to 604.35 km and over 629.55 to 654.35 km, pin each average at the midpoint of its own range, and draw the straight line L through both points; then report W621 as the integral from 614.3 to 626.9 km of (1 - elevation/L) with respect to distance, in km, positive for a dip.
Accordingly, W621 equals -1.6 km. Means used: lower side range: 146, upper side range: 132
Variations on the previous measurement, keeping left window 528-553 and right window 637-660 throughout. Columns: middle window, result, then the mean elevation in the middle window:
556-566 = 1.6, 104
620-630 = -2.9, 155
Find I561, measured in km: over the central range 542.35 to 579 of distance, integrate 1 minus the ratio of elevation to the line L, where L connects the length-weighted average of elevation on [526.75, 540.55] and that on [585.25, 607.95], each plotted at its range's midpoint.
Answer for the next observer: 5.1 km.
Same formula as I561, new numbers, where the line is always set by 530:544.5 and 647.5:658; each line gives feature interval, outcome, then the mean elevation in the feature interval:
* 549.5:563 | 4.7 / 85.6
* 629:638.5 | -2.7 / 145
